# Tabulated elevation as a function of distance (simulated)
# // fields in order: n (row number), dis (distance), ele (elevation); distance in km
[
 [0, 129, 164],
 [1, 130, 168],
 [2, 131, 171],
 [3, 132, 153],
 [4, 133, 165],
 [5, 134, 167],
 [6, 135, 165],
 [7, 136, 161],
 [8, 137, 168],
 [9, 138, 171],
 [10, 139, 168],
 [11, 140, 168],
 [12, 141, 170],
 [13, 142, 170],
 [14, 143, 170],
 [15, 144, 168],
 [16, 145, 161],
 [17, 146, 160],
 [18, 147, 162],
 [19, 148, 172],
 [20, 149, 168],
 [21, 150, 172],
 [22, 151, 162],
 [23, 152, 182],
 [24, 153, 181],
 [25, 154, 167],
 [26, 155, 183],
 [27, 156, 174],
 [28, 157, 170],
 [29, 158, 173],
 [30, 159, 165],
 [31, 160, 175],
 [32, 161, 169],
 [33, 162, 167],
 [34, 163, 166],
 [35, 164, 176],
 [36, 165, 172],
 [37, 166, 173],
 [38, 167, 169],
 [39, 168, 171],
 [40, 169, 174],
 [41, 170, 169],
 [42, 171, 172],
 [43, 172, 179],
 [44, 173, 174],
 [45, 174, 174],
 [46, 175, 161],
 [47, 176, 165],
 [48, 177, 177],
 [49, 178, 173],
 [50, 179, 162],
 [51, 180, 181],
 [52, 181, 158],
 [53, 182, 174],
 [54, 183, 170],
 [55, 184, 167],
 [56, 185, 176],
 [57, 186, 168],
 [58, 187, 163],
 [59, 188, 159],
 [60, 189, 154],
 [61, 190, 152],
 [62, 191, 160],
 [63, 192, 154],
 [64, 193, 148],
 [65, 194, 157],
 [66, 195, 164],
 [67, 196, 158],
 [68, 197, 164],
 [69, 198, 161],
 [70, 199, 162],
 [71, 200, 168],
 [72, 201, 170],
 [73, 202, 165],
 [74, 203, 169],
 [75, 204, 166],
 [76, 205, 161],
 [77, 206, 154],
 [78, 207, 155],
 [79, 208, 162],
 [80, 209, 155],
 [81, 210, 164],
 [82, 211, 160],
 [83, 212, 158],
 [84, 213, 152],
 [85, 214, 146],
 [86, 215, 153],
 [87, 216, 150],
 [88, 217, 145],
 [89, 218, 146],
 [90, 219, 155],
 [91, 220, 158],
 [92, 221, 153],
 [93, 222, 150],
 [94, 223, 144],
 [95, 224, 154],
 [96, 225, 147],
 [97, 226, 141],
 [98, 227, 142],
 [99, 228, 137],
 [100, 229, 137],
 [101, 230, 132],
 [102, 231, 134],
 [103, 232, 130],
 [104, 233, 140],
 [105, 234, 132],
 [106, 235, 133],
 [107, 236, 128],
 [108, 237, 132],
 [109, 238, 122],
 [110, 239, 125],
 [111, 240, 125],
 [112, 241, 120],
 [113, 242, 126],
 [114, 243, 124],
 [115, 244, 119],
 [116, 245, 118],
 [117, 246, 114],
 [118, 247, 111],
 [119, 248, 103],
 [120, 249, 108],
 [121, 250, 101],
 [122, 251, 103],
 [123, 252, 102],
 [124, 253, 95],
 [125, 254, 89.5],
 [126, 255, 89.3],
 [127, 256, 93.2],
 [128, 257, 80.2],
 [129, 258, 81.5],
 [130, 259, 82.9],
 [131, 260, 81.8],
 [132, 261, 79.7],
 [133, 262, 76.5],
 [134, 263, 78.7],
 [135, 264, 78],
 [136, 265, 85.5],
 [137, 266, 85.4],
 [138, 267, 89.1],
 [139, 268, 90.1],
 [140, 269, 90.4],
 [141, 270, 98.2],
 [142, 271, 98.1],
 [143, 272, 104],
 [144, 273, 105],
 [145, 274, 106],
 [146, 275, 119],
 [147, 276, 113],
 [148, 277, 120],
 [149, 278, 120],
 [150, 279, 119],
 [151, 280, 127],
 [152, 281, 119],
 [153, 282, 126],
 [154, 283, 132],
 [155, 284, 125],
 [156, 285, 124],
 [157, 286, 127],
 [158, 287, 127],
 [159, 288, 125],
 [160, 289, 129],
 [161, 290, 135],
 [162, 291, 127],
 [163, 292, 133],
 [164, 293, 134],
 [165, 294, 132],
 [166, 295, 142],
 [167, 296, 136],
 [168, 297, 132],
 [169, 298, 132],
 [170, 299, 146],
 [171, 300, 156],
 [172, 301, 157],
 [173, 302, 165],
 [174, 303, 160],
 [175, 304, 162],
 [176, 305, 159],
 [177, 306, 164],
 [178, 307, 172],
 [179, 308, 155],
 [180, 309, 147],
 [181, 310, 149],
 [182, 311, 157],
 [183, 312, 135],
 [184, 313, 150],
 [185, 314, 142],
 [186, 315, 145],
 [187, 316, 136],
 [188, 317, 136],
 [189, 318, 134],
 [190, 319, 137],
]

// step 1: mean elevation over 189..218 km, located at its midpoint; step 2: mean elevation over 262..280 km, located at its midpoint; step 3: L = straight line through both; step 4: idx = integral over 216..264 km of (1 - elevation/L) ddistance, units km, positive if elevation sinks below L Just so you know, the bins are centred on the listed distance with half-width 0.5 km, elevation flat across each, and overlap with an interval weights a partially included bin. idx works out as 3.2 km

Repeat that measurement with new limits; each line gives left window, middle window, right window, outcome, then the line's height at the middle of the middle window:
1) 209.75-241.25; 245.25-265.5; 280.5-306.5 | 7.0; 141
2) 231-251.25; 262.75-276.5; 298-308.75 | 4.2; 138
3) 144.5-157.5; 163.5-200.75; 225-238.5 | -2.4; 156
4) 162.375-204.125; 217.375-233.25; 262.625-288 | -0.4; 140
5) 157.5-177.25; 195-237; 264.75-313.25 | 1.0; 154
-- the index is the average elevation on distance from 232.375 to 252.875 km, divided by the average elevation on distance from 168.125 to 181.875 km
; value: 0.70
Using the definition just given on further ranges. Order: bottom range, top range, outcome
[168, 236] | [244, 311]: 0.75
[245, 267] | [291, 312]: 1.62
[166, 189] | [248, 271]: 0.53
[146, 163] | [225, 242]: 0.77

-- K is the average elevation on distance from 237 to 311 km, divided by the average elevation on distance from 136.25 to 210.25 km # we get 0.71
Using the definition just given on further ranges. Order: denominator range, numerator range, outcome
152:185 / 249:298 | 0.63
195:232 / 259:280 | 0.63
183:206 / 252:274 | 0.55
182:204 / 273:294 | 0.76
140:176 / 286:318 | 0.84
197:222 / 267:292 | 0.74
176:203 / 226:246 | 0.79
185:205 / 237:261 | 0.65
